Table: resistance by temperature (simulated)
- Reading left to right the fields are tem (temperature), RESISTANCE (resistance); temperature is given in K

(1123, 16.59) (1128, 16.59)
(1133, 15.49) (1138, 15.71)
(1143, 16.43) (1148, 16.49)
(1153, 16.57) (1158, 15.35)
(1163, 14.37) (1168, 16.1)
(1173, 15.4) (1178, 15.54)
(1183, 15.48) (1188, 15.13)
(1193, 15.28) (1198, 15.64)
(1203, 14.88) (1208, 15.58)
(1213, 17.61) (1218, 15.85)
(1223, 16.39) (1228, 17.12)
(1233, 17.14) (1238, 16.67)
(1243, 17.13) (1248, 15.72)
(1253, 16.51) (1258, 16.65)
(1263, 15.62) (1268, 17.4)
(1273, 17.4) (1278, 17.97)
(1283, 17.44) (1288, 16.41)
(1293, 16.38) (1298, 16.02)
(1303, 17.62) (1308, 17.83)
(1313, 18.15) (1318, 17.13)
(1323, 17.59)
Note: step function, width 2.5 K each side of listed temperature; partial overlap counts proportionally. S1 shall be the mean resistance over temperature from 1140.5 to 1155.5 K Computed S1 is 16.5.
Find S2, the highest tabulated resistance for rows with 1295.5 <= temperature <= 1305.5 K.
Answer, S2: 17.62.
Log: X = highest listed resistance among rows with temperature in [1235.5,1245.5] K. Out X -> 17.13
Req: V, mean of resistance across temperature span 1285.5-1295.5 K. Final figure 16.4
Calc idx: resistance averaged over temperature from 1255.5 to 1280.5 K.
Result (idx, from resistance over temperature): 17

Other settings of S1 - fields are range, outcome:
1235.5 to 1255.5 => 16.5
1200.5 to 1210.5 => 15.2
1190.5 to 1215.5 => 15.8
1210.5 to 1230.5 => 16.7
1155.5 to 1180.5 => 15.4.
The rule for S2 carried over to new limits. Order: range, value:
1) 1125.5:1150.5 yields 16.59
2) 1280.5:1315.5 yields 18.15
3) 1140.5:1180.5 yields 16.57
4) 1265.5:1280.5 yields 17.97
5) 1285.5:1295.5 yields 16.41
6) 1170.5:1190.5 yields 15.54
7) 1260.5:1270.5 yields 17.4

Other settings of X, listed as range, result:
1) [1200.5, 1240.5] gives 17.61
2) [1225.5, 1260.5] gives 17.14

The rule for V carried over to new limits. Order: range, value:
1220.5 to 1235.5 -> 16.9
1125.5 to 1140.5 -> 15.9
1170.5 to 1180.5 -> 15.5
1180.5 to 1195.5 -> 15.3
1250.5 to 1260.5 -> 16.6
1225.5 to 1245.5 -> 17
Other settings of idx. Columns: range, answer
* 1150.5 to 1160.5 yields 16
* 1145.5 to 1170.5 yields 15.8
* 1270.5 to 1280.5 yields 17.7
